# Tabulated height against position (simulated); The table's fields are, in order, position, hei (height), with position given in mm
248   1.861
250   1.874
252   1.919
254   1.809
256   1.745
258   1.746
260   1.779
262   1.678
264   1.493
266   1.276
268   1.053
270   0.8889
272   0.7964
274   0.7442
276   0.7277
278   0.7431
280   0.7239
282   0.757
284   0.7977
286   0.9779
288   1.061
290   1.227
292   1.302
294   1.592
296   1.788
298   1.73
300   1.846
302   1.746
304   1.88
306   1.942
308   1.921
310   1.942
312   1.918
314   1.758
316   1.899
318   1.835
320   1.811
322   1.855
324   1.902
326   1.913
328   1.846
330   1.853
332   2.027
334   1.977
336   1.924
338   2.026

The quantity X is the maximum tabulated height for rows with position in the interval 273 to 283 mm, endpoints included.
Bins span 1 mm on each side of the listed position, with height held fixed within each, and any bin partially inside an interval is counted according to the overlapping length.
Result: 0.757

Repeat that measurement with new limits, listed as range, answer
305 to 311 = 1.942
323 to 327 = 1.913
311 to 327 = 1.918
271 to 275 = 0.7964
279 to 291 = 1.227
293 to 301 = 1.846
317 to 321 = 1.835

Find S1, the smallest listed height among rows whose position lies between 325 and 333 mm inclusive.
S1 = 1.846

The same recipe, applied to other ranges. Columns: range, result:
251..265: 1.493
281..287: 0.757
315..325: 1.811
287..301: 1.061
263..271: 0.8889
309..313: 1.918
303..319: 1.758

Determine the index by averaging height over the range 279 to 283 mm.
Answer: 0.74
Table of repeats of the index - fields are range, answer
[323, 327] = 1.91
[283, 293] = 1.07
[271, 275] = 0.77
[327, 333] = 1.91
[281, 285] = 0.777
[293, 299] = 1.7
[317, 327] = 1.86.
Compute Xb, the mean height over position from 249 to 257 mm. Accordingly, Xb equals 1.84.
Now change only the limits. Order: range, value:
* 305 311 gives 1.93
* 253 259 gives 1.77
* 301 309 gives 1.87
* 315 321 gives 1.85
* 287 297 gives 1.39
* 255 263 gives 1.74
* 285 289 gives 1.02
